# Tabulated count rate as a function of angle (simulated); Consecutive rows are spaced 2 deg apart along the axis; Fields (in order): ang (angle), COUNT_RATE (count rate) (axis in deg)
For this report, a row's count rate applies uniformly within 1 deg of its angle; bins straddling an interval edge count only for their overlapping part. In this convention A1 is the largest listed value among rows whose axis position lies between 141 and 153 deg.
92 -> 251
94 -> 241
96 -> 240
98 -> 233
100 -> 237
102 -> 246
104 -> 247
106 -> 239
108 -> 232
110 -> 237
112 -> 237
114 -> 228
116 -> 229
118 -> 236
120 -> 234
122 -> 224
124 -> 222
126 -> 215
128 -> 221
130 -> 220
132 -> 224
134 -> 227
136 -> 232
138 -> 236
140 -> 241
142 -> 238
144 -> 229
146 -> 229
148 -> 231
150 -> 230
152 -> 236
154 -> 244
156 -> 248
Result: 238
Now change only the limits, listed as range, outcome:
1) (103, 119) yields 247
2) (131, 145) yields 241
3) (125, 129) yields 221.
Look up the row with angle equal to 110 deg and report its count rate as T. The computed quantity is 237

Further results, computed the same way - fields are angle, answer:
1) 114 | 228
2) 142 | 238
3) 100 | 237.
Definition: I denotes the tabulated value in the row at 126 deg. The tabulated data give 215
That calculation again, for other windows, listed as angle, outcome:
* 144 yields 229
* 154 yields 244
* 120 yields 234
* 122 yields 224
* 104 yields 247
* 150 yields 230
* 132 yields 224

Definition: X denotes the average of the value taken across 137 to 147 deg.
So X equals 235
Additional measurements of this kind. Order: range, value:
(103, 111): 239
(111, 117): 231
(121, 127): 220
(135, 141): 236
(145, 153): 232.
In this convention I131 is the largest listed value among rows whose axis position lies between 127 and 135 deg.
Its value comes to 227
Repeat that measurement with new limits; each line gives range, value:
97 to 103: 246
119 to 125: 234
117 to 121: 236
